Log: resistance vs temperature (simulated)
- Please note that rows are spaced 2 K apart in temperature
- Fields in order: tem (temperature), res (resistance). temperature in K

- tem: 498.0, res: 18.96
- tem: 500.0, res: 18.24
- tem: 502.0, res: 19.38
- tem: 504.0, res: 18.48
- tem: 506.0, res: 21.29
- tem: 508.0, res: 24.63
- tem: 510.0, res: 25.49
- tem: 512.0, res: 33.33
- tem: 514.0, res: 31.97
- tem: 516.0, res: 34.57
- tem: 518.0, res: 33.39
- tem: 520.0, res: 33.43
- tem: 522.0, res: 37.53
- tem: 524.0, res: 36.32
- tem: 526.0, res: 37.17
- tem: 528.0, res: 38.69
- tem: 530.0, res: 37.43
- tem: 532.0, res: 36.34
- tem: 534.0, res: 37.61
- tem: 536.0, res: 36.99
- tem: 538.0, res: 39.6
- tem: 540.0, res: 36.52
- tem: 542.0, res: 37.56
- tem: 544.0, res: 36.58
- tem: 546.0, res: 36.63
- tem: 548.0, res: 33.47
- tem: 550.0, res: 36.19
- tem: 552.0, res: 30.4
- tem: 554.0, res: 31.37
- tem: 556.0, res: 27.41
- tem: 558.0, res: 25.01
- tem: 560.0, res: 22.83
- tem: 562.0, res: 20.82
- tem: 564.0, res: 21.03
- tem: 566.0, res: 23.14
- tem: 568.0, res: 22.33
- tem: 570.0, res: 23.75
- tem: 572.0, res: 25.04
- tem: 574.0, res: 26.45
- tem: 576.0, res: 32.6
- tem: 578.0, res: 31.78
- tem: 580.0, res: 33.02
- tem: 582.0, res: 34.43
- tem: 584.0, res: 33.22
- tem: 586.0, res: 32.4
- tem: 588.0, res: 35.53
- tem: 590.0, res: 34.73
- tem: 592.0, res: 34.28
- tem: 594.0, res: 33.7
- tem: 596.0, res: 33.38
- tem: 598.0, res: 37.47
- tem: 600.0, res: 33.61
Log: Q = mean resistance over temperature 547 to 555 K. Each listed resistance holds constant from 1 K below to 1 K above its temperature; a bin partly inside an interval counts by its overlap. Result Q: 32.9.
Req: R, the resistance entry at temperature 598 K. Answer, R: 37.47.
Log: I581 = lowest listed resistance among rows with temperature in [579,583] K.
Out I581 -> 33.02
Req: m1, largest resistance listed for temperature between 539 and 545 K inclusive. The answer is 37.56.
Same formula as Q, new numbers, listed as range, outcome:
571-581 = 29.8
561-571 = 22.2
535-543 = 37.7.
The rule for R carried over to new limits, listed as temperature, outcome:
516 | 34.57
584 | 33.22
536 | 36.99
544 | 36.58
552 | 30.4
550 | 36.19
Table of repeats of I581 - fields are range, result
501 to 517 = 18.48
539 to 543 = 36.52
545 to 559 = 25.01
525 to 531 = 37.17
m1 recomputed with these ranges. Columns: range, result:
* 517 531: 38.69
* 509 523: 37.53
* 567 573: 25.04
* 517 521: 33.43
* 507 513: 33.33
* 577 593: 35.53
